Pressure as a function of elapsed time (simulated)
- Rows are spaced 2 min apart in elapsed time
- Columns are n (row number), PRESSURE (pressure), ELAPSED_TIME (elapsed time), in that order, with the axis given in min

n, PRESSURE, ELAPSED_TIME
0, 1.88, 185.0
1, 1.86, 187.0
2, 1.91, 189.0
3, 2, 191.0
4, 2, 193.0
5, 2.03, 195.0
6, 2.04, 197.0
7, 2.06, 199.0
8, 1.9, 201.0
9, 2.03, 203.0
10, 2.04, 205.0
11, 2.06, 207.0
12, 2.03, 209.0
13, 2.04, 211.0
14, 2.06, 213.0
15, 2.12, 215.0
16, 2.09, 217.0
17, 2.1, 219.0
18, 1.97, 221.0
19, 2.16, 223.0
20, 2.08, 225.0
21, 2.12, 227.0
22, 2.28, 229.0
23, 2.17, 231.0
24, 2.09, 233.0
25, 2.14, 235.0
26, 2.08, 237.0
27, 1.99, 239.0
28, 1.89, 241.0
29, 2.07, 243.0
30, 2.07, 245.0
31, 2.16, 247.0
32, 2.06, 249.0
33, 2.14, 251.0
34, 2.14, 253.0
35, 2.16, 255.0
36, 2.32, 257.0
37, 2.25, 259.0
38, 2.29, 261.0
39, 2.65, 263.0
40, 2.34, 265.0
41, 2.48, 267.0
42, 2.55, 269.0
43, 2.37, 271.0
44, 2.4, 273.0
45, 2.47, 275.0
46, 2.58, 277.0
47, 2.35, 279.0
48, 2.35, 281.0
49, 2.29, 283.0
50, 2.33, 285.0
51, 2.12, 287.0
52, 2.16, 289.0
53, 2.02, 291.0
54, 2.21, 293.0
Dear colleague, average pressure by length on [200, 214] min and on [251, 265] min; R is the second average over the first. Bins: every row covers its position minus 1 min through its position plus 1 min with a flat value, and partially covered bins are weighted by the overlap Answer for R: 1.13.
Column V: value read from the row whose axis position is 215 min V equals 2.12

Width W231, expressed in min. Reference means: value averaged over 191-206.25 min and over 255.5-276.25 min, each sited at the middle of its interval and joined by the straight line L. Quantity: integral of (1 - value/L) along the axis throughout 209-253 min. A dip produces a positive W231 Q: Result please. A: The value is 2.2 min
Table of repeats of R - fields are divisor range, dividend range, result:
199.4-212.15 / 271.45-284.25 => 1.19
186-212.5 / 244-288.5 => 1.15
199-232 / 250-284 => 1.14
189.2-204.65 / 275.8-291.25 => 1.14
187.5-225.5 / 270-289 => 1.16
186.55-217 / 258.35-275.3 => 1.20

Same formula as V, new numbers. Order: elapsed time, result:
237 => 2.08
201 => 1.9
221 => 1.97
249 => 2.06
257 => 2.32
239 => 1.99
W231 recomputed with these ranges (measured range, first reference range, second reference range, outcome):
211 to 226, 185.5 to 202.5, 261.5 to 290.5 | 0.11 min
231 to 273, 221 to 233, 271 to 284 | 1.06 min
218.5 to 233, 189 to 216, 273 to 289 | -0.02 min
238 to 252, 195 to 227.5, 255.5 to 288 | 1.14 min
